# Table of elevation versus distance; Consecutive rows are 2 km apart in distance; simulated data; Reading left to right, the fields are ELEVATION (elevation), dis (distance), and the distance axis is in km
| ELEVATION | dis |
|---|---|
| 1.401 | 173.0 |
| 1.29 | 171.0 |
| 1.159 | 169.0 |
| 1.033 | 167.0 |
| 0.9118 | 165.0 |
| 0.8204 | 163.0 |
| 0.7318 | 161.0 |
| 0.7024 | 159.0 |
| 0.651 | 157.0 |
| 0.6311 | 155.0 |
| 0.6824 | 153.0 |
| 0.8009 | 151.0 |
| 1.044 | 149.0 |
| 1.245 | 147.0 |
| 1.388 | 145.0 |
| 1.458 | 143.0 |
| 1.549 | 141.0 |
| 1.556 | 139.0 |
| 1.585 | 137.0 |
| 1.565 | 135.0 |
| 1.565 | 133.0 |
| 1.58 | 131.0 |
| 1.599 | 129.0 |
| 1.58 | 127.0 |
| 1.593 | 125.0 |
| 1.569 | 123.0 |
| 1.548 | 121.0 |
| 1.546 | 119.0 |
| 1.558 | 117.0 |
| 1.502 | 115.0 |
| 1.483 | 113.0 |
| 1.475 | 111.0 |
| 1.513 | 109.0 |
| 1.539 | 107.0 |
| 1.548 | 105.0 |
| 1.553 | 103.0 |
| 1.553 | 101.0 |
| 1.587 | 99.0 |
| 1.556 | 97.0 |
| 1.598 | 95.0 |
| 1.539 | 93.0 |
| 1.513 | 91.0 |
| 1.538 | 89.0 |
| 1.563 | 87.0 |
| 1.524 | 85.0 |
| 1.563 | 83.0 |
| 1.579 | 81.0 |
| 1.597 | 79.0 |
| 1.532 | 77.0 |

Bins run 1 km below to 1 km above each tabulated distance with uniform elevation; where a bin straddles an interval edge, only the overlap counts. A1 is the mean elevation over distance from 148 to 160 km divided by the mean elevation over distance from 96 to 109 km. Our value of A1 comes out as 0.48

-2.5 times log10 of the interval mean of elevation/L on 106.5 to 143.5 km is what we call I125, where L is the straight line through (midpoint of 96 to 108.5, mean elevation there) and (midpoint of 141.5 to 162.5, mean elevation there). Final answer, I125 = -0.22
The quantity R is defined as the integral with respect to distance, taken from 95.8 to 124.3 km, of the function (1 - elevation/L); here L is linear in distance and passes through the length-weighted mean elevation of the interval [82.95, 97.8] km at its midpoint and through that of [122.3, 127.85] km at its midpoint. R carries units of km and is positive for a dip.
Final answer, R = 0.5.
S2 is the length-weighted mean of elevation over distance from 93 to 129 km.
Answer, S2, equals 1.55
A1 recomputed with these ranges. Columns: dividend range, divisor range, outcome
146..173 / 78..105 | 0.59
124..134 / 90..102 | 1.02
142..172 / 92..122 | 0.63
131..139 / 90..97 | 1.01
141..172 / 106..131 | 0.64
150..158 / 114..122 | 0.45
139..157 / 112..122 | 0.72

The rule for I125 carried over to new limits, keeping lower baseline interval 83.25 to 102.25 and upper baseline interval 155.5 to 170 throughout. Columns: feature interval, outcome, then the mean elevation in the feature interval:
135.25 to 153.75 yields -0.22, 1.28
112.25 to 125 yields -0.19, 1.54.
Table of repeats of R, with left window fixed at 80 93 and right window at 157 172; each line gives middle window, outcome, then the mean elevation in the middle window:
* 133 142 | -3.31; 1.56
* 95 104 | -0.76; 1.57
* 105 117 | -1.41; 1.51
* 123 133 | -3.01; 1.58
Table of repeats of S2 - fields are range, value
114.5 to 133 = 1.57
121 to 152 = 1.45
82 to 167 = 1.37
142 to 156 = 1.04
